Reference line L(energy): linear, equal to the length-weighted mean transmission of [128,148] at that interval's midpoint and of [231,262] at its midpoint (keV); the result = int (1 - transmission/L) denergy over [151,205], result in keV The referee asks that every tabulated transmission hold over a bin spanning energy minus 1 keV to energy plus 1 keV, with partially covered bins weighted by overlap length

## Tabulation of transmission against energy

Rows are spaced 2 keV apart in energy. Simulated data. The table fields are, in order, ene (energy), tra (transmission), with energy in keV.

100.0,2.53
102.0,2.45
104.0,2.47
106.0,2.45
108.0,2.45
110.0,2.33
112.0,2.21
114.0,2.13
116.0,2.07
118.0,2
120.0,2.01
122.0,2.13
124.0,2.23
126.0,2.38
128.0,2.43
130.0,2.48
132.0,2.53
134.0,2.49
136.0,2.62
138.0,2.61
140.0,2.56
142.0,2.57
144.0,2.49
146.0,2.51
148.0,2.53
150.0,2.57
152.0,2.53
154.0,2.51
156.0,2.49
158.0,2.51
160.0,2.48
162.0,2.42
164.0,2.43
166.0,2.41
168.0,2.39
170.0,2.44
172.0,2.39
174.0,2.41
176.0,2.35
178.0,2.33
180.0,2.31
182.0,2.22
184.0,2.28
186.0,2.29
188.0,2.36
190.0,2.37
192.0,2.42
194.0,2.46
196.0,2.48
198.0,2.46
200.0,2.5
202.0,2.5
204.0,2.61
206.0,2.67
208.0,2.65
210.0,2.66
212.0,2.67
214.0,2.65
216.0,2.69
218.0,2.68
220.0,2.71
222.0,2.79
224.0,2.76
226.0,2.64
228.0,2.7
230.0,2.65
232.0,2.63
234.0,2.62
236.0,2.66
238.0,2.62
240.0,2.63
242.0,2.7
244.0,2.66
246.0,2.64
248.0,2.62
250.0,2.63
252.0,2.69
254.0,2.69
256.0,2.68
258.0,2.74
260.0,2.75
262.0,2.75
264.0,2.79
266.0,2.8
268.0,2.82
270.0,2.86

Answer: 3.4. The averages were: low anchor 2.53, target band 2.42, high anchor 2.67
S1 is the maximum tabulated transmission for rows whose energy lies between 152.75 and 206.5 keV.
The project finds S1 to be 2.67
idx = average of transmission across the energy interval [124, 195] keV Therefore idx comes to 2.44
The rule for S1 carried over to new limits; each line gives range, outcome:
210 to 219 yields 2.69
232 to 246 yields 2.7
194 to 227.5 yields 2.79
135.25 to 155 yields 2.62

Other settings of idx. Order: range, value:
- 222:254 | 2.66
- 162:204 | 2.4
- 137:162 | 2.53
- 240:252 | 2.65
